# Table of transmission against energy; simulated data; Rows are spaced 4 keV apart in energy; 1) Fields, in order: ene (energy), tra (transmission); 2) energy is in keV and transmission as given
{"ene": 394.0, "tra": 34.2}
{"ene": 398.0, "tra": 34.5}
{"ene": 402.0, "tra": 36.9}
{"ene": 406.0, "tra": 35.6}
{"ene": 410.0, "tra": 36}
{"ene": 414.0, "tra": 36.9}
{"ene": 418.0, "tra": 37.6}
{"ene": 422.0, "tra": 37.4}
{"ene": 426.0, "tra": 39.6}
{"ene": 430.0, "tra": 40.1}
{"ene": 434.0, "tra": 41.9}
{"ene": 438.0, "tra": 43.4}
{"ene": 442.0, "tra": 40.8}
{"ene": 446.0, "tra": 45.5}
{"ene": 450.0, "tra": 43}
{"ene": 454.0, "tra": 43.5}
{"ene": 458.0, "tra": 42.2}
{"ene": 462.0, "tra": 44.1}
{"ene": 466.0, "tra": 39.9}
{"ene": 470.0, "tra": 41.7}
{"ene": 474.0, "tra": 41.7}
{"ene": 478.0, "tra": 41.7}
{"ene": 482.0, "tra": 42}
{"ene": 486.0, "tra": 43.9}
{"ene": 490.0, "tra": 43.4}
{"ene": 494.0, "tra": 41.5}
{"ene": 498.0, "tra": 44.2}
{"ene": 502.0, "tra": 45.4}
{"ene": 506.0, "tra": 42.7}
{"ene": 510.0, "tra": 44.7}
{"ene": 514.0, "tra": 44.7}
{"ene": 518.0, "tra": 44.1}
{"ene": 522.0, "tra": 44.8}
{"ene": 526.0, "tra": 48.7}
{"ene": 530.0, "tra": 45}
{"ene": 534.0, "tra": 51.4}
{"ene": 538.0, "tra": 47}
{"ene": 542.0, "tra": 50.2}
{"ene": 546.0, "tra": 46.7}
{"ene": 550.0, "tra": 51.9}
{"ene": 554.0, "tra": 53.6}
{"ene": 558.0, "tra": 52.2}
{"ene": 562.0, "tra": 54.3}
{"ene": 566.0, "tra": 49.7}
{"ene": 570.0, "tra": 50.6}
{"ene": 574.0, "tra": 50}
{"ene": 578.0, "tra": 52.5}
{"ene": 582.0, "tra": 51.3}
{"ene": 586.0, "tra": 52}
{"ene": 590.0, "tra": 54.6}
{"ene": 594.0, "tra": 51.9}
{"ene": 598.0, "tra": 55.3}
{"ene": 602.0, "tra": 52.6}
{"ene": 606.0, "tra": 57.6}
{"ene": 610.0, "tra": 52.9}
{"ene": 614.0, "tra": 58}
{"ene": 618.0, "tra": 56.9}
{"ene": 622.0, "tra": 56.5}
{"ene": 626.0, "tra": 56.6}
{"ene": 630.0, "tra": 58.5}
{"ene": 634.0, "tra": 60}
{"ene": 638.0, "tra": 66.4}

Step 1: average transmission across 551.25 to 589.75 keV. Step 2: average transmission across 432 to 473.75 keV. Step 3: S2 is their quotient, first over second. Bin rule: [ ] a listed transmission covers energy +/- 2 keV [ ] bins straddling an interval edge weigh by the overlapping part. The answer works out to 1.2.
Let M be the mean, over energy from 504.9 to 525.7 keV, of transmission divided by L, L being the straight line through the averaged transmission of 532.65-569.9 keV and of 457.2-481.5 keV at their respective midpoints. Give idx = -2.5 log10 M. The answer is 0.05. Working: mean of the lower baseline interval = 41.9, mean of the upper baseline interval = 50.8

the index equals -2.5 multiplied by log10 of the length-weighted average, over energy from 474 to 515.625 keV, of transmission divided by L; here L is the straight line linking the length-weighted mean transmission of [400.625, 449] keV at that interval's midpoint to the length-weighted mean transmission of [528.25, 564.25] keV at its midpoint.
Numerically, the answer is 0.057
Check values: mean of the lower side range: 39.4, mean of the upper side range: 50.3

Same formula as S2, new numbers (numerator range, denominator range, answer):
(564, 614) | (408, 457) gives 1.30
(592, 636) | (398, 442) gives 1.46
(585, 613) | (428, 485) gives 1.28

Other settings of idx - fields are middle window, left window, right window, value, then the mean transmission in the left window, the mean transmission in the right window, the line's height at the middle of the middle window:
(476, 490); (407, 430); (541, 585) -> 0.027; 37.6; 51.2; 43.7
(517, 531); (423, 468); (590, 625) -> 0.061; 42.1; 55.2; 48.4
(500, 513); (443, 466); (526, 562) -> 0.067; 43.2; 49.9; 47.1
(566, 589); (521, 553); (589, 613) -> 0.018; 48.5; 54.3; 52.2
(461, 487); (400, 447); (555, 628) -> 0.039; 39.2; 53.6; 43.5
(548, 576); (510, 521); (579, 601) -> -0.043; 44.5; 53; 49.8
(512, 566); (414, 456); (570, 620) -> 0.010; 41.1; 53.7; 49.3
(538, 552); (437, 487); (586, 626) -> 0.011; 42.5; 55.1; 49.8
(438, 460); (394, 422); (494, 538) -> -0.088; 36.2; 45.5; 39.7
